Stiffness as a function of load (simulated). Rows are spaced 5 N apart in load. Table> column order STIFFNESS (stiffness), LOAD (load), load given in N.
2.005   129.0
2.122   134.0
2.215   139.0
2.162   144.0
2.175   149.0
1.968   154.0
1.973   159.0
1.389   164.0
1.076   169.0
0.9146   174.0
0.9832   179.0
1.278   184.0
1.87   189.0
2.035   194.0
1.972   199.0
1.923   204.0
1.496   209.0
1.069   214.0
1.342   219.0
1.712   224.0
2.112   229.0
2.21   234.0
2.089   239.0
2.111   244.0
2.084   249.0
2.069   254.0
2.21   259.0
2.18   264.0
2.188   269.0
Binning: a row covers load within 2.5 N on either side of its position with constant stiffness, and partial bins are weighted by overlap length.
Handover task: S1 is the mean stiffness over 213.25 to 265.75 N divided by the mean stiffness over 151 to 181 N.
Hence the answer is 1.39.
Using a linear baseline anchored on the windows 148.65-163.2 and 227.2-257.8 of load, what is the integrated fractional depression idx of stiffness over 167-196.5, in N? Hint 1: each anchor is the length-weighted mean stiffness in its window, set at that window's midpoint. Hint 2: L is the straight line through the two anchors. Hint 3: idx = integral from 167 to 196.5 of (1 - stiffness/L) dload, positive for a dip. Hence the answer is 9.4 N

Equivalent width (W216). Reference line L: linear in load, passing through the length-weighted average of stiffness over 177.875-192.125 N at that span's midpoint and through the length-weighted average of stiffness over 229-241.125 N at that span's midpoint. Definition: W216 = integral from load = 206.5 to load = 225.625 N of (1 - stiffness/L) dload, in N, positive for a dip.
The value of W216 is 5.0 N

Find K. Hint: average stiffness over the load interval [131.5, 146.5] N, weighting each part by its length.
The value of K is 2.17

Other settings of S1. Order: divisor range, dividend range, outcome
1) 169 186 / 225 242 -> 1.99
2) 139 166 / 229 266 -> 1.08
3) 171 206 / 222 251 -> 1.32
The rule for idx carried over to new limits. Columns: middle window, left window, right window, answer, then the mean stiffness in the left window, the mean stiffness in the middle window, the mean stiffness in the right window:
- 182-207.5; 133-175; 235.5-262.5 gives 1.6 N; 1.8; 1.81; 2.12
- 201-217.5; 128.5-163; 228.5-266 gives 4.7 N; 2.06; 1.5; 2.13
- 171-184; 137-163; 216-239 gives 6.3 N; 2.06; 1.02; 1.85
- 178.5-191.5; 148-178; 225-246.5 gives 2.0 N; 1.52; 1.44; 2.1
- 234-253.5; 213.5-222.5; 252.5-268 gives -3.2 N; 1.29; 2.11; 2.16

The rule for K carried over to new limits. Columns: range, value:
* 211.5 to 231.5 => 1.56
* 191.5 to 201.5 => 2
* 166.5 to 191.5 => 1.22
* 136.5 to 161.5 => 2.1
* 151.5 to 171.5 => 1.6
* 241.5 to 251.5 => 2.1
